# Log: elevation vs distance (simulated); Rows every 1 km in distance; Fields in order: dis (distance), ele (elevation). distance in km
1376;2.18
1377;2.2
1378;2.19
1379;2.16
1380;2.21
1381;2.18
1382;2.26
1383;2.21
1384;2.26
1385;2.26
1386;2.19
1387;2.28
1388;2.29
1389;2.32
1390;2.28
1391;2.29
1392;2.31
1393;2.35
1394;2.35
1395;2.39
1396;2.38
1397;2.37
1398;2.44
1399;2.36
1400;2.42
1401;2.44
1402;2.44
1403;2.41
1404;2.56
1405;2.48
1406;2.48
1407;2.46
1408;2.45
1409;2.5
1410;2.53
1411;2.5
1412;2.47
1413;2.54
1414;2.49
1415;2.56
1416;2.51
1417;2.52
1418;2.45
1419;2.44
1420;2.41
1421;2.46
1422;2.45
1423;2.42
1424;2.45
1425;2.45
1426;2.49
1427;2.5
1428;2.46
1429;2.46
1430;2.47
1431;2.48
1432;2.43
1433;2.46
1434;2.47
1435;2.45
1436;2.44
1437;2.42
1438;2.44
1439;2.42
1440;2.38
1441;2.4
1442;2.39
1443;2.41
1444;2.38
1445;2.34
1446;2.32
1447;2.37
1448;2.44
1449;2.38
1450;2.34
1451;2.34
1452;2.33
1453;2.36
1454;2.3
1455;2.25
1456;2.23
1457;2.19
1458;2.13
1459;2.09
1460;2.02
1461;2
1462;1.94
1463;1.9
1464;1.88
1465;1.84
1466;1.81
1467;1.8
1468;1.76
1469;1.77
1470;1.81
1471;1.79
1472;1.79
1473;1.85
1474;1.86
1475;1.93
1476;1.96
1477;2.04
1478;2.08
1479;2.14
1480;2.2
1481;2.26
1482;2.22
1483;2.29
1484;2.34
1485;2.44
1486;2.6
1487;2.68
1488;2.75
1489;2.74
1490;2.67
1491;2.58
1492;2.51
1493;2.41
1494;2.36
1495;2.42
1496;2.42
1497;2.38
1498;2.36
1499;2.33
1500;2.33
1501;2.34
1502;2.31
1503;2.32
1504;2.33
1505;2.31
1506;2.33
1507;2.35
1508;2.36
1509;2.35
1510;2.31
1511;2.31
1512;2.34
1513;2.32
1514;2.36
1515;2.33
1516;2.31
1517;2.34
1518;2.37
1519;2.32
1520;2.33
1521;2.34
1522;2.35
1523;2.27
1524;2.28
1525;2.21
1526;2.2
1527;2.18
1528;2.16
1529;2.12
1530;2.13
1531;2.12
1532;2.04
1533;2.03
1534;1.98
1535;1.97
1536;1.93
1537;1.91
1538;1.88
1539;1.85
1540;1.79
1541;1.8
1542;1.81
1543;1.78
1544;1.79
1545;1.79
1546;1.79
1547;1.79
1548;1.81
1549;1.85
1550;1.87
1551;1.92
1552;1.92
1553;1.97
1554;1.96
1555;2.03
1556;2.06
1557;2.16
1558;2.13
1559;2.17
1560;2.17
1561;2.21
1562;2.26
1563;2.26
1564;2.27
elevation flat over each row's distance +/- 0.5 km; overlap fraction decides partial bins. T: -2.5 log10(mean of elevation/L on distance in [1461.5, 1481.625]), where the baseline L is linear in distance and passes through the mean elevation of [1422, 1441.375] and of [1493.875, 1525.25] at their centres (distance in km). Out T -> 0.24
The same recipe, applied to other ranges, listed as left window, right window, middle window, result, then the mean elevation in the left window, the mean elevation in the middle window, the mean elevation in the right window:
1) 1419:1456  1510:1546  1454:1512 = 0.022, 2.41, 2.21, 2.11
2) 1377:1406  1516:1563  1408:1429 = -0.093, 2.32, 2.48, 2.05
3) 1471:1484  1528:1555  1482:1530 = -0.187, 2.05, 2.37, 1.91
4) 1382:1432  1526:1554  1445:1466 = 0.031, 2.42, 2.18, 1.93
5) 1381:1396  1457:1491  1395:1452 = -0.105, 2.29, 2.44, 2.11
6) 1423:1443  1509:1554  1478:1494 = -0.091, 2.44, 2.44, 2.08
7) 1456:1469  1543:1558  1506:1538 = -0.155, 1.95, 2.22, 1.91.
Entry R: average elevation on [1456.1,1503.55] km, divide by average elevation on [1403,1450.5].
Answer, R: 0.89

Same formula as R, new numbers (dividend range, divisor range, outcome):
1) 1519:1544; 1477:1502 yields 0.86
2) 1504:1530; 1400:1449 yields 0.94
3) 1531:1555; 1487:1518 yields 0.79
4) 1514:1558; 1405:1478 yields 0.90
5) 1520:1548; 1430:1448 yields 0.83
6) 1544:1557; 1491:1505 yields 0.80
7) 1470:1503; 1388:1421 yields 0.94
